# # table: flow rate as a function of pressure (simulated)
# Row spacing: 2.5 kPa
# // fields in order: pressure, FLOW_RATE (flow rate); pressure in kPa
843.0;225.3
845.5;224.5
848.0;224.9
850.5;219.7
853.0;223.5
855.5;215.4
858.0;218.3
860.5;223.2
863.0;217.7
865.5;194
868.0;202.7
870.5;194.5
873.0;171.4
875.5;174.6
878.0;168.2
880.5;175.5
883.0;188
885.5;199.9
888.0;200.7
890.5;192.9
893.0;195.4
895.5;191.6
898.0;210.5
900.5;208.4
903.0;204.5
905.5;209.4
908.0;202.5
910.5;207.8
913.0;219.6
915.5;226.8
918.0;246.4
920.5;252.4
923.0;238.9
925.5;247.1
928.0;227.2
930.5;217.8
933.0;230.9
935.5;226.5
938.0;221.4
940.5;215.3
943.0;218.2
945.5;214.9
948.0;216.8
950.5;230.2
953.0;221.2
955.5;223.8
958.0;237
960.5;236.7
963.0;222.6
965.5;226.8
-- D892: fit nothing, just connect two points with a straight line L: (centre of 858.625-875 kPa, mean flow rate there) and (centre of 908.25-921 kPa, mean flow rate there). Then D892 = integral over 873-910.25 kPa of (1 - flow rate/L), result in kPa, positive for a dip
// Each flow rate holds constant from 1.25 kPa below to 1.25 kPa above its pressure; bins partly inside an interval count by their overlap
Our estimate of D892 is 3.5 kPa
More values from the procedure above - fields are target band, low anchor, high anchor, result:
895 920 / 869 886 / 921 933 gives -0.2 kPa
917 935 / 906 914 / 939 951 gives -1.9 kPa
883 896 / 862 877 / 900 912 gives 0.3 kPa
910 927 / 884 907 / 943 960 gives -2.0 kPa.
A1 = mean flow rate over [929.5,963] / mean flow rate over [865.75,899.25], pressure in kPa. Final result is 1.2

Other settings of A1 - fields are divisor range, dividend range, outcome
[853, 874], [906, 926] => 1.11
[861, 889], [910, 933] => 1.22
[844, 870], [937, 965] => 1.04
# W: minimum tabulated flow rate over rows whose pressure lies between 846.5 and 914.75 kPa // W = 168.2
